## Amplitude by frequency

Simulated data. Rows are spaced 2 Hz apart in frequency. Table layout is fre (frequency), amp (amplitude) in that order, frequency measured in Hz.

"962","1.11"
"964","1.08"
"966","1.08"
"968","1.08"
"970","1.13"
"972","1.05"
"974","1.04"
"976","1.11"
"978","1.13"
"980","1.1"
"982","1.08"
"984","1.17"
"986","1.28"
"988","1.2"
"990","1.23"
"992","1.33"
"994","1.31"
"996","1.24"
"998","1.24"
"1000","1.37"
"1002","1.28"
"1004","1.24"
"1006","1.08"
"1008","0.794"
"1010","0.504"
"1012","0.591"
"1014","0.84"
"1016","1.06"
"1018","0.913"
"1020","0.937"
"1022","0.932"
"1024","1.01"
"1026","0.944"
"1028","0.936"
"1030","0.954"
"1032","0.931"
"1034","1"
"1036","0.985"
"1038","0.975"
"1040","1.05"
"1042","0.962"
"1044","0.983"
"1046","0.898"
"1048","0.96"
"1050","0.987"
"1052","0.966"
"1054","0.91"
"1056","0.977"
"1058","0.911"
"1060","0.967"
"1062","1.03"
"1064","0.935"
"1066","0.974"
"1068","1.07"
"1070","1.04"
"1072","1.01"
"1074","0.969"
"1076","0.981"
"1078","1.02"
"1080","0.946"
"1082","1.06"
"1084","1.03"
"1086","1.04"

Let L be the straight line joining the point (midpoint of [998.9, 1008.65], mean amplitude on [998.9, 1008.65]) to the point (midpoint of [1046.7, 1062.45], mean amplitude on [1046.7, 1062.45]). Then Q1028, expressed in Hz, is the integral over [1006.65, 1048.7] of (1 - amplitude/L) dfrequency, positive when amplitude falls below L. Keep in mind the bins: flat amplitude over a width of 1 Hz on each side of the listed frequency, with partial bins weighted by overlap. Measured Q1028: 5.9 Hz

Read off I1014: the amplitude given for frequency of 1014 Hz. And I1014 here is 0.84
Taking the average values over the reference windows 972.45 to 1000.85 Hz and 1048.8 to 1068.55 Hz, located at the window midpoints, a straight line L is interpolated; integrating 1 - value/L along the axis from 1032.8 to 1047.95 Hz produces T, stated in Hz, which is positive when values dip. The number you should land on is 0.8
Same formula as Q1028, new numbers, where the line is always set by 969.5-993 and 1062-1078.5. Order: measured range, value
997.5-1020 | 2.5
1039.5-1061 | 1.6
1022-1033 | 1.2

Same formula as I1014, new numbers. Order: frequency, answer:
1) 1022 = 0.932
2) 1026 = 0.944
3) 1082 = 1.06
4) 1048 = 0.96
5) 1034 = 1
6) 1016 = 1.06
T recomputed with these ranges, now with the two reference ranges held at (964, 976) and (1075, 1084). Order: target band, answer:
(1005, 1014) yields 2.6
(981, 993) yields -1.7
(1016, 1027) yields 0.9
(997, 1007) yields -1.7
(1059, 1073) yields 0.1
